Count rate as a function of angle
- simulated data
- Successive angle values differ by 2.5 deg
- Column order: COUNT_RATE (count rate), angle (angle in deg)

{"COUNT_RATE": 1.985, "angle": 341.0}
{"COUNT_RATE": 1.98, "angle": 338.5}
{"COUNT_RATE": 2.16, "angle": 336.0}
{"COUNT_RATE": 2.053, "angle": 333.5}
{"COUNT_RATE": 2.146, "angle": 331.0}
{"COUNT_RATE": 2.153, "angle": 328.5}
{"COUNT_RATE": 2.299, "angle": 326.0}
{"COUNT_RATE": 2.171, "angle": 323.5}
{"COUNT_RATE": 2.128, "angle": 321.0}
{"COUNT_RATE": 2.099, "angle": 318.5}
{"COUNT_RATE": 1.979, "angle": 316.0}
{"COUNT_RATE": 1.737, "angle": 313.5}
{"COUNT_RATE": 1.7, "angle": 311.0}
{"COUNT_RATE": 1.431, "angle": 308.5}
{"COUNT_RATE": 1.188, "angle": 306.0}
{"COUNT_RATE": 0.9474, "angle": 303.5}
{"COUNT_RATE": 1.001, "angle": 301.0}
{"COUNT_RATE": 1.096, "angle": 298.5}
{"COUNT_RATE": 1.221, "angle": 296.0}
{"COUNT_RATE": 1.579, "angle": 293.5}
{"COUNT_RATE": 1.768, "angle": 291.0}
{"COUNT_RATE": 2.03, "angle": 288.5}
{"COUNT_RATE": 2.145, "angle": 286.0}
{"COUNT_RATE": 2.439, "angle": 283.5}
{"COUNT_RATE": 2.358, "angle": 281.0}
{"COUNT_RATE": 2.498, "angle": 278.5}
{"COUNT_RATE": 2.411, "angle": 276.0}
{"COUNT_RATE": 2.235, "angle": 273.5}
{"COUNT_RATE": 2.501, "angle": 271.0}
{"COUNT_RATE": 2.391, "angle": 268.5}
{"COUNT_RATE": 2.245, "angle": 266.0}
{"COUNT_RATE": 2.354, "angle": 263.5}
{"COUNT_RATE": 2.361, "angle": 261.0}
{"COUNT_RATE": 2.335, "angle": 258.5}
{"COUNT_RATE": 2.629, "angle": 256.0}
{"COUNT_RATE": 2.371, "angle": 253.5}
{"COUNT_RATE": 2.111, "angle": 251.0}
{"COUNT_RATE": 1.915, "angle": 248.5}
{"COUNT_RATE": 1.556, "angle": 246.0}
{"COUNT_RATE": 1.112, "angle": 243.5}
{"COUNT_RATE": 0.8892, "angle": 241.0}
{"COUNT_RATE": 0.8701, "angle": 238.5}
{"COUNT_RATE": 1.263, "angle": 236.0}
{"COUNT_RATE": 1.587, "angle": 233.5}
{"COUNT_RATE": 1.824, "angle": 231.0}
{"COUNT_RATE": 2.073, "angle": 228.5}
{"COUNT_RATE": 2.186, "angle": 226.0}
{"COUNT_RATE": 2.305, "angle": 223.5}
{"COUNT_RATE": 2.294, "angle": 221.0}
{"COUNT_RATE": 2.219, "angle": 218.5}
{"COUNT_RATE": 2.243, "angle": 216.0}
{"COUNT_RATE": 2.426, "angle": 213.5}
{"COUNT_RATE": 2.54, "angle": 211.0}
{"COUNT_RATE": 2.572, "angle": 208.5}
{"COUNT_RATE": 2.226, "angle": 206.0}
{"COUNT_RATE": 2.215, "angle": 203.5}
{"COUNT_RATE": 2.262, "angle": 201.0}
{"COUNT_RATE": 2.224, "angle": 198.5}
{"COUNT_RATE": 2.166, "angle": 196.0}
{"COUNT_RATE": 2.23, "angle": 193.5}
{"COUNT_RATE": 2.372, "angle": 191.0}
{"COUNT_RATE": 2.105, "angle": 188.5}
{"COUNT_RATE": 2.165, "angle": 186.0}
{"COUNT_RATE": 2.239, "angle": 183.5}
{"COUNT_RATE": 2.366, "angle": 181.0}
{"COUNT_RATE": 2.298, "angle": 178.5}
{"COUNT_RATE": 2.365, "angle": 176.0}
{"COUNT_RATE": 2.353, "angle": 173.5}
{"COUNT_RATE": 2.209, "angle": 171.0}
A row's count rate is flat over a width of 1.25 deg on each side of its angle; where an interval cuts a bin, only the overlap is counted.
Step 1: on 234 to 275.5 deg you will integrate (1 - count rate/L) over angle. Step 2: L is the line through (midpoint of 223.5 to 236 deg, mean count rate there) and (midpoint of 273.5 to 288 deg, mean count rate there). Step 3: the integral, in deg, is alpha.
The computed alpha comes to 3.6 deg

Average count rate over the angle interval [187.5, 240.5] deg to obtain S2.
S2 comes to 2.09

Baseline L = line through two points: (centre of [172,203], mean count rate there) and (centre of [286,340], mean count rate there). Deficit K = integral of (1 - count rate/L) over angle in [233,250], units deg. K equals 6.1 deg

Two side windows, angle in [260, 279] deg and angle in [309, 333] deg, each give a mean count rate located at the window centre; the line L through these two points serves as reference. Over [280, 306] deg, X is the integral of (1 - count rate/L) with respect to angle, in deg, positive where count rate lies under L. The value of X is 7.0 deg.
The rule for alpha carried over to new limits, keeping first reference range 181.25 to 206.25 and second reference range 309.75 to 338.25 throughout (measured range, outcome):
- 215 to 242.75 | 5.1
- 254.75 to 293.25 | -3.1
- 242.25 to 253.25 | 2.1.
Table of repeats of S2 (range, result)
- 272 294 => 2.19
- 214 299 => 1.99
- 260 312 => 1.9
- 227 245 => 1.39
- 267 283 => 2.4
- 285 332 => 1.72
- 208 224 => 2.36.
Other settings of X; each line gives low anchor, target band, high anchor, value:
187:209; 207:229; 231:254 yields -4.7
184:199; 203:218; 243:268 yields -1.2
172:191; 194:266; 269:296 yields 5.6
